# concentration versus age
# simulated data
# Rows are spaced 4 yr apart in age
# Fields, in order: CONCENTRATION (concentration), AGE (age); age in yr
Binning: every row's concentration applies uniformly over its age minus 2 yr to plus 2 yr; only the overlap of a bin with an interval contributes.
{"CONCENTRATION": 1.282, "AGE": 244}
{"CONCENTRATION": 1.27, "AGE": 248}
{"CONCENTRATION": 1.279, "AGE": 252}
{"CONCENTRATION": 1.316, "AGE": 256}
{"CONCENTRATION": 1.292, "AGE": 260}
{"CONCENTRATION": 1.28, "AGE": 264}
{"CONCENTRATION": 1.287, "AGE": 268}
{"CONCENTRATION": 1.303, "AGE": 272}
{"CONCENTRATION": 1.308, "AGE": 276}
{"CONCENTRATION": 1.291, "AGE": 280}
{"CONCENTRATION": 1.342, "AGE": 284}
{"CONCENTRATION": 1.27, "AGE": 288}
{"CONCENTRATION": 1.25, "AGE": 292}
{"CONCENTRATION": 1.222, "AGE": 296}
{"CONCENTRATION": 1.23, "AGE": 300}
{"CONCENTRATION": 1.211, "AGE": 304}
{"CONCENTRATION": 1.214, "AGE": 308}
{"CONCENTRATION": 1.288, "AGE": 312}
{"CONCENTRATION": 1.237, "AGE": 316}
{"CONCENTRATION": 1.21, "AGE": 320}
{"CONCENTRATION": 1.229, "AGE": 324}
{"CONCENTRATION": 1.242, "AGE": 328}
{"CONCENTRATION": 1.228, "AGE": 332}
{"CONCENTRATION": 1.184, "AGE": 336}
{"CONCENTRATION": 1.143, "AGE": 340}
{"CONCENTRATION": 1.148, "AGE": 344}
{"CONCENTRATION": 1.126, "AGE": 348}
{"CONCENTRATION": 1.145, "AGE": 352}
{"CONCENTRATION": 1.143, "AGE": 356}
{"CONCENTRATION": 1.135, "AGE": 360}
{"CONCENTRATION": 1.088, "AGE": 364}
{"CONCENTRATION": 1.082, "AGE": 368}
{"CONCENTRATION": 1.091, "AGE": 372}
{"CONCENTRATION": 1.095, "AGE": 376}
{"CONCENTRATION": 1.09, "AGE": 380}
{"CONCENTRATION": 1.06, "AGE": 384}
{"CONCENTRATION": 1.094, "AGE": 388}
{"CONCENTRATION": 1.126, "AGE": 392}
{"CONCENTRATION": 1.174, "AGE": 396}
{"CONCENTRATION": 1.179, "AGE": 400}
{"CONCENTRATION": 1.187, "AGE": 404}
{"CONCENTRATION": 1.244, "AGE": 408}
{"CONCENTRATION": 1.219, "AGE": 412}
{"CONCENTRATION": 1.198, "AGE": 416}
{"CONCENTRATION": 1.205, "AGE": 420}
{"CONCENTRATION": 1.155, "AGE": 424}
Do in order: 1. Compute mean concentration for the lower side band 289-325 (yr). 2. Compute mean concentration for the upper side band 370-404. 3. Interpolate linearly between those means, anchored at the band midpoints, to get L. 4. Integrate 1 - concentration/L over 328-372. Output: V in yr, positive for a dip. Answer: 1.0 yr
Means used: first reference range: 1.23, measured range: 1.14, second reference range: 1.12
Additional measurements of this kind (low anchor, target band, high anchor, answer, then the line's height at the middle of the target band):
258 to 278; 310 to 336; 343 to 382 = -1.0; 1.19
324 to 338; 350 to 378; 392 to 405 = 2.0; 1.2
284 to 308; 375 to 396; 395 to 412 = 1.9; 1.21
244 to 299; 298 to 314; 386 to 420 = 0.3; 1.26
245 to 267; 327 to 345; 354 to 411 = 0.0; 1.19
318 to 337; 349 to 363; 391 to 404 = 0.7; 1.2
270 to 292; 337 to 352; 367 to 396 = 0.4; 1.17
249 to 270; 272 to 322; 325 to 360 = -0.9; 1.24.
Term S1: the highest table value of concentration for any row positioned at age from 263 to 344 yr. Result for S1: 1.342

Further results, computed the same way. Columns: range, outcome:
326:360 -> 1.242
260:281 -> 1.308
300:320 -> 1.288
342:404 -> 1.187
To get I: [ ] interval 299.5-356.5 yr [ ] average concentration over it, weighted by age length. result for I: 1.2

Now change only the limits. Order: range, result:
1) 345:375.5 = 1.12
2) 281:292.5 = 1.29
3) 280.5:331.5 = 1.25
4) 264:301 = 1.28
